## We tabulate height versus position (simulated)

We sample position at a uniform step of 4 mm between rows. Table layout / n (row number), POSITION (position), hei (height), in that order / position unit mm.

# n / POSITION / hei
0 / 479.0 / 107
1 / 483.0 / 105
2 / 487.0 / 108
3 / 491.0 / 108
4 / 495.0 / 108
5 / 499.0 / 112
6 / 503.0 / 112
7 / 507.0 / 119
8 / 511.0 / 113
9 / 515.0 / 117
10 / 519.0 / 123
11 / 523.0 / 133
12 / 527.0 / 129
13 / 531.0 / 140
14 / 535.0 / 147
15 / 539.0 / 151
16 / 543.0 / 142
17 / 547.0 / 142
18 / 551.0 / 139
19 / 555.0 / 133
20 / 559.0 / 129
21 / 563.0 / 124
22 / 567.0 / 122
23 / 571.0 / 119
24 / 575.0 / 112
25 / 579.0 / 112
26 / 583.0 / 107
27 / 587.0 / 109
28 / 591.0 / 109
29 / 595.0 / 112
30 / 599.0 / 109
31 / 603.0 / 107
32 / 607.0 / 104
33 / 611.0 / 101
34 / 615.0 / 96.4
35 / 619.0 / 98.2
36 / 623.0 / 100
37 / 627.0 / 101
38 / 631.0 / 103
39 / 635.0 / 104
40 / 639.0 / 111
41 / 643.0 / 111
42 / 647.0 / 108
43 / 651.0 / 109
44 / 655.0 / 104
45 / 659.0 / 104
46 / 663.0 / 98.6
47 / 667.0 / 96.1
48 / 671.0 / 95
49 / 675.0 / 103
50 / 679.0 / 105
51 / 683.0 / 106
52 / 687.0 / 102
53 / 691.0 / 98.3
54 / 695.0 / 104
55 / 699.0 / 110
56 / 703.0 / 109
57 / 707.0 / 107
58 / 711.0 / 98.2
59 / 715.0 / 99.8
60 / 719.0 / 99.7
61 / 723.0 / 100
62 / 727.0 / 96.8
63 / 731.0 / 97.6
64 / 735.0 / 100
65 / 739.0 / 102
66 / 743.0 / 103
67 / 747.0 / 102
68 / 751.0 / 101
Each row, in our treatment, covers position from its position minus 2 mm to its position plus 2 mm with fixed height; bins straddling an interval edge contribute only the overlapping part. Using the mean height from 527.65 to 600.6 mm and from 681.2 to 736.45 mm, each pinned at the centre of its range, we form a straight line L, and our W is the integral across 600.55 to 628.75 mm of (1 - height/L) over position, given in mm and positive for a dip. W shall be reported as 3.9 mm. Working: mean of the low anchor 126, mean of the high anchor 102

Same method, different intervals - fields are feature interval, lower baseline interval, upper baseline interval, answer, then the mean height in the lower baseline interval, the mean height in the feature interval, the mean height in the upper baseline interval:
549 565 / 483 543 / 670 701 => -1.8 mm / 123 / 131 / 103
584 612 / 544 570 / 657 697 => 3.1 mm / 131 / 108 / 101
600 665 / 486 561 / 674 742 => 4.9 mm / 127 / 104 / 102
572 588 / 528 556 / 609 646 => 1.8 mm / 142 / 111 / 103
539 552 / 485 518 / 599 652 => -3.9 mm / 112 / 143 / 104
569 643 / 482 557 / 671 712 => 5.3 mm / 126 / 106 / 104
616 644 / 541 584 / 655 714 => 2.3 mm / 126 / 104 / 103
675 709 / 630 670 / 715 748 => -0.9 mm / 105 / 105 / 100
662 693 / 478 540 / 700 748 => 1.5 mm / 120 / 101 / 101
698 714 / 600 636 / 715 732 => -1.0 mm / 102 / 105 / 98.7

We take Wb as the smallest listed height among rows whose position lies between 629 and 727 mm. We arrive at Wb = 95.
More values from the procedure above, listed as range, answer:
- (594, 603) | 107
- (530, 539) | 140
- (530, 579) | 112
